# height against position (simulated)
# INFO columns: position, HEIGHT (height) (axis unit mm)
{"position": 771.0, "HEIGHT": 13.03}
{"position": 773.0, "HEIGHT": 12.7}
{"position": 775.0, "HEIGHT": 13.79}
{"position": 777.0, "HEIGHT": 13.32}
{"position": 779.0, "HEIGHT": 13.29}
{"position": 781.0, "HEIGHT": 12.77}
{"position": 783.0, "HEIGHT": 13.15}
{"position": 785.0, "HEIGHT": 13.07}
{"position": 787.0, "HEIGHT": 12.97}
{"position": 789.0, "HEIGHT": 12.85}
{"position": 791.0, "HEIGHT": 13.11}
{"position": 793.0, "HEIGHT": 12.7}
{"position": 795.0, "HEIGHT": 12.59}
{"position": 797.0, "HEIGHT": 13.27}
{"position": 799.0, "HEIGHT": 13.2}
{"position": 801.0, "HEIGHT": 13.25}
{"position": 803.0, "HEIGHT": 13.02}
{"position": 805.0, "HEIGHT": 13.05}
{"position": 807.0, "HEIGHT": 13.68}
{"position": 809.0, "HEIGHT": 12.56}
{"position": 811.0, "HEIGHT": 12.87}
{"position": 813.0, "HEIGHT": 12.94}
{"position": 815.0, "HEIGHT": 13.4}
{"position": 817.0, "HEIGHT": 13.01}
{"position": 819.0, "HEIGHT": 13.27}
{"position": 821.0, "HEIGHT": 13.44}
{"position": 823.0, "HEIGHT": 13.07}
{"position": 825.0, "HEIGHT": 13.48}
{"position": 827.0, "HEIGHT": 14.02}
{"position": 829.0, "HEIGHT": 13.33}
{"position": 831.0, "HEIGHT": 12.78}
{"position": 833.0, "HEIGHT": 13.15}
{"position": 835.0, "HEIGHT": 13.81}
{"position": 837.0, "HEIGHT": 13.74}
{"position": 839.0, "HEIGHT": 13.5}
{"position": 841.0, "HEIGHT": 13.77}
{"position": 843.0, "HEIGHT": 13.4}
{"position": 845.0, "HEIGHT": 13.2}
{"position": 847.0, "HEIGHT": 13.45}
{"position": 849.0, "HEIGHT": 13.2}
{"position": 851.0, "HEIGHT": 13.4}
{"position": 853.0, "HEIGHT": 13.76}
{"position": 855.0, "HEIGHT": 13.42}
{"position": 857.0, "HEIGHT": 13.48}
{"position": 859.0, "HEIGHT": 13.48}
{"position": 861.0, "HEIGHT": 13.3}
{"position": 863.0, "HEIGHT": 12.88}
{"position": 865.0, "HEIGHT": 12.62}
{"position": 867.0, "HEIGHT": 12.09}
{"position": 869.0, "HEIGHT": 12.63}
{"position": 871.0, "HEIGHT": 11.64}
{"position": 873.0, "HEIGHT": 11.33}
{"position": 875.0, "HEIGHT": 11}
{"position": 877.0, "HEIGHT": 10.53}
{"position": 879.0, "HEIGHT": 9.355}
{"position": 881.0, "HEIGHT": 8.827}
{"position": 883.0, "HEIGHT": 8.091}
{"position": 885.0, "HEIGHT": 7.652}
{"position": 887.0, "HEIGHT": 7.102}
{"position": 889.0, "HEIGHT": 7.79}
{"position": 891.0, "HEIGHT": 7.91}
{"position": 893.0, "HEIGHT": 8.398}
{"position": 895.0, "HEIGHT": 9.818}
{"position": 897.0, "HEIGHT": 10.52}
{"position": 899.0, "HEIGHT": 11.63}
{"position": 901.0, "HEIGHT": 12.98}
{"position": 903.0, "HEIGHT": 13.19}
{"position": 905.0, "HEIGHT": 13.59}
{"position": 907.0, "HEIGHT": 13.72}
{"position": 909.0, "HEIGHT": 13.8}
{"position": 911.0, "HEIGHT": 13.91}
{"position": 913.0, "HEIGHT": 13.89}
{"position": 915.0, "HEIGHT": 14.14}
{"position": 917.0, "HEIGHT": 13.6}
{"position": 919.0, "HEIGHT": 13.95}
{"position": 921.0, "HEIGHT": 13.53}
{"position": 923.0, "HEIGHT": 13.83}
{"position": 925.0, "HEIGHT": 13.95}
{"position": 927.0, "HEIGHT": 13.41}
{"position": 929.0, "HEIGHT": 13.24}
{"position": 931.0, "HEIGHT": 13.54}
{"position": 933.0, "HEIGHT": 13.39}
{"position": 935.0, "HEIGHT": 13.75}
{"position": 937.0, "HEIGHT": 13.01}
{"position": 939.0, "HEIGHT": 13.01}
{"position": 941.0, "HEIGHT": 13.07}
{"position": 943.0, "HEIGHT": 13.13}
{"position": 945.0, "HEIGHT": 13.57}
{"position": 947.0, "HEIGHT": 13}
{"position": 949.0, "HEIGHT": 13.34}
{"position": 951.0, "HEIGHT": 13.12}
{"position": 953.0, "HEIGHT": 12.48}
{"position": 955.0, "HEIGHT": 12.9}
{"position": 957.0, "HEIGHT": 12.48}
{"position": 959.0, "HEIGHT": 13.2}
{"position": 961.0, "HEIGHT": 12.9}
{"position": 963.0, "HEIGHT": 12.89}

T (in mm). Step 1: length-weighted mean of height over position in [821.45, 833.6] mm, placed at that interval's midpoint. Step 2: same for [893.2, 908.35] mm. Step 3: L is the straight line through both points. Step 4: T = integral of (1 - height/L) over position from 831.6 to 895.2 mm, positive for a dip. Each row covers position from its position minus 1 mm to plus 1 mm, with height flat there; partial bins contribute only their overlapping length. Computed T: 5.5 mm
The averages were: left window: 13.3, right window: 12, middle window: 11.6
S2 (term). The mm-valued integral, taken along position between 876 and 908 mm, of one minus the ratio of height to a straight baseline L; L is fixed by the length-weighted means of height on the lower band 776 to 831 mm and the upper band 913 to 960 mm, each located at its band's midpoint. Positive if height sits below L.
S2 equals 7.7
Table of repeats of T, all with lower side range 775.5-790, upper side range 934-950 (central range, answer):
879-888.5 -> 3.69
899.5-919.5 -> -0.63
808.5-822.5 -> 0.03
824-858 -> -0.84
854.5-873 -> 0.59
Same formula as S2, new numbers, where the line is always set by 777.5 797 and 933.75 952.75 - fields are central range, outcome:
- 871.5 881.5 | 2.10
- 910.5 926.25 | -0.82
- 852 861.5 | -0.31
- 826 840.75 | -0.51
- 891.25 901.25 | 2.16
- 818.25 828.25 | -0.33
